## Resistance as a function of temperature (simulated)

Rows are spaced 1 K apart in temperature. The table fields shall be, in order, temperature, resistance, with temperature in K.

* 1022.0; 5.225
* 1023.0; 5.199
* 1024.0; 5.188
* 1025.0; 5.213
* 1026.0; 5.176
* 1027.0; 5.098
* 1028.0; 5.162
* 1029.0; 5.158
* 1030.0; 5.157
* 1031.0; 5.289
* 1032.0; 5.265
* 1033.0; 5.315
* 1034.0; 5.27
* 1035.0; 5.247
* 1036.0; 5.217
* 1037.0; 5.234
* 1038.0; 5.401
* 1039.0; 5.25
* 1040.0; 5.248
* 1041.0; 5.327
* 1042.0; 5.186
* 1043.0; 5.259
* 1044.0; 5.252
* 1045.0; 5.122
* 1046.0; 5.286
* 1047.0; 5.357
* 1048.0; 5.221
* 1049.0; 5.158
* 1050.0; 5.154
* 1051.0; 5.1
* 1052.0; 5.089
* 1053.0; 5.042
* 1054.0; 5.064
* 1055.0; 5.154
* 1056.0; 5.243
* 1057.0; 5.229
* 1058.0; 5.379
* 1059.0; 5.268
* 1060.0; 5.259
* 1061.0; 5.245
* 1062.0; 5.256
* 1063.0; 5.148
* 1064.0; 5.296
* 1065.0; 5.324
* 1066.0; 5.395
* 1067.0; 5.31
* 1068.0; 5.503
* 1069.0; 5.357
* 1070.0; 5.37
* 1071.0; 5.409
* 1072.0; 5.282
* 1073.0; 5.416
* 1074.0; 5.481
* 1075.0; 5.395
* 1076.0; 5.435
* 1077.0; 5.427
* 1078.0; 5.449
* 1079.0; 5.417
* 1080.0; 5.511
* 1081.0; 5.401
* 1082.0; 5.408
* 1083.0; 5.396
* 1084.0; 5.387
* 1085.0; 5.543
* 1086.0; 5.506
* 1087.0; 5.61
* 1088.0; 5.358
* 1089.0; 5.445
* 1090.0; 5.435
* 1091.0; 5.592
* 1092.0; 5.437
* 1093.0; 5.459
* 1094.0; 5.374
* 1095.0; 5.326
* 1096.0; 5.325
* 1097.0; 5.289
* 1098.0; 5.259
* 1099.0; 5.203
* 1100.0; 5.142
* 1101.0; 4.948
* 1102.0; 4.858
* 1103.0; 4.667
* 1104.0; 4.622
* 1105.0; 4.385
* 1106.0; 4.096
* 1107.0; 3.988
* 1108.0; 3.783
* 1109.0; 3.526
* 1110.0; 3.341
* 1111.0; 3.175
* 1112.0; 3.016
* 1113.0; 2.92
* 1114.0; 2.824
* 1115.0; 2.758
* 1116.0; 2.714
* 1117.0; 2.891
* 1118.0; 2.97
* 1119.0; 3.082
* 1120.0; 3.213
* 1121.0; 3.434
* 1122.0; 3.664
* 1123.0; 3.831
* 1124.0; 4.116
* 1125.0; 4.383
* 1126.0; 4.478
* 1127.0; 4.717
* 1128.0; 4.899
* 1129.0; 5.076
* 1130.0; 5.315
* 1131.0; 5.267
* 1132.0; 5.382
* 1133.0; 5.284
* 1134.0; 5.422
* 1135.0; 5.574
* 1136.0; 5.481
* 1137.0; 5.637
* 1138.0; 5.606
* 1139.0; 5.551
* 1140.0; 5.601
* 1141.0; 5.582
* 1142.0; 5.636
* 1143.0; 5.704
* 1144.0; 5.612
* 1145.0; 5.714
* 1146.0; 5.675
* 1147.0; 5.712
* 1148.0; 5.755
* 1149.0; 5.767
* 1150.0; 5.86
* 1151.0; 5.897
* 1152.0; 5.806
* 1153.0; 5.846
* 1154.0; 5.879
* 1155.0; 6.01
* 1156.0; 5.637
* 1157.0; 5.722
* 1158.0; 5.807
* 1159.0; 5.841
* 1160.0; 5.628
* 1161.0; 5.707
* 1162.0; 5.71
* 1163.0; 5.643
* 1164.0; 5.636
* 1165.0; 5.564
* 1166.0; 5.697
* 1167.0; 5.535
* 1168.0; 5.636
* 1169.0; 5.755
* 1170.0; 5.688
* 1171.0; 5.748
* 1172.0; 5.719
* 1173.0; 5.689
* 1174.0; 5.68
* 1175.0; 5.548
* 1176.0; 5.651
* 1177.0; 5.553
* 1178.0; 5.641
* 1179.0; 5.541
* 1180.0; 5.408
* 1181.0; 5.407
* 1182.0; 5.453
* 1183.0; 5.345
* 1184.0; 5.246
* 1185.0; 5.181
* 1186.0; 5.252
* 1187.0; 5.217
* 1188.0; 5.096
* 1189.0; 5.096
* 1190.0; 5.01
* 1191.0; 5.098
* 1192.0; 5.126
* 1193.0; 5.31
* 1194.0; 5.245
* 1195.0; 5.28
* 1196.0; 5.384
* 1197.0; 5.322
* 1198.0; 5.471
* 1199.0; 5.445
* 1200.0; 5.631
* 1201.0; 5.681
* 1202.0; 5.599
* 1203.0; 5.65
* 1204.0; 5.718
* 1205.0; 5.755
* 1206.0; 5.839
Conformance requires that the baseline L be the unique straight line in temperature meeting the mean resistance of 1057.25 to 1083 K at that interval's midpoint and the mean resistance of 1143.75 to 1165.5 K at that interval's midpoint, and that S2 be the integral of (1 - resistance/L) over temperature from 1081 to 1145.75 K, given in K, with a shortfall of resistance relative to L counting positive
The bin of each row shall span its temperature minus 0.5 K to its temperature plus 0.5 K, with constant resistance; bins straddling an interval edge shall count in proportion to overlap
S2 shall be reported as 9.8 K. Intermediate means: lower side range 5.36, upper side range 5.75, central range 4.72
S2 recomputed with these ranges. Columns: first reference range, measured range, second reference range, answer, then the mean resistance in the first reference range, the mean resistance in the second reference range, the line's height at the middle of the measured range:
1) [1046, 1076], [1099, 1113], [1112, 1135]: 0.9 K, 5.28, 4.04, 4.39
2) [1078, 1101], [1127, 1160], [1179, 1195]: -1.8 K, 5.39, 5.24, 5.31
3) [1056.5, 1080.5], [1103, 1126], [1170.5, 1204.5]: 7.9 K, 5.36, 5.42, 5.38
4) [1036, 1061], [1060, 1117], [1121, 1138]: 1.9 K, 5.22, 4.89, 5.05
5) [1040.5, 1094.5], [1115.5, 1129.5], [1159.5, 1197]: 4.1 K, 5.33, 5.46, 5.4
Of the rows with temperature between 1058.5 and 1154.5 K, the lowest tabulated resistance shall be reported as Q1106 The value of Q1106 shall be 2.714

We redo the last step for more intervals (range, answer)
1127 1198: 4.717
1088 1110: 3.341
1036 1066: 5.042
